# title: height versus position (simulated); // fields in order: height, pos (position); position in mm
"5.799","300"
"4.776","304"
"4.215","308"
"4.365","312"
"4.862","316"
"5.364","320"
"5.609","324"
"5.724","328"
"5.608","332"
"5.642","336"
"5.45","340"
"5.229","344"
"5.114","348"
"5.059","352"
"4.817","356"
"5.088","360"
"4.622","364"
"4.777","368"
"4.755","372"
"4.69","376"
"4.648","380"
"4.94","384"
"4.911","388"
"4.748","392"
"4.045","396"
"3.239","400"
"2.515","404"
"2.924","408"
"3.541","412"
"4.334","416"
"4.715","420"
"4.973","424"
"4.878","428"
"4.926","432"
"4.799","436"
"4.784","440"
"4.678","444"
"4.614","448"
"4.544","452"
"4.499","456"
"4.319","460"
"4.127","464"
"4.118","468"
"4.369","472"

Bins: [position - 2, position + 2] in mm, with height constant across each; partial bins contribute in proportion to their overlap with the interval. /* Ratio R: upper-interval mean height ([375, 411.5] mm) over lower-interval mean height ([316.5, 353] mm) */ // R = 0.7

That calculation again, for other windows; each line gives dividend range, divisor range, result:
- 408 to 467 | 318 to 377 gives 0.87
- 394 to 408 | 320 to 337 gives 0.57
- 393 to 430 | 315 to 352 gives 0.73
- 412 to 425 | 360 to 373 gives 0.94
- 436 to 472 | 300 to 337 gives 0.87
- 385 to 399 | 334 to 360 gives 0.86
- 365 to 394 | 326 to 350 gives 0.87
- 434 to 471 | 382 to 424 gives 1.11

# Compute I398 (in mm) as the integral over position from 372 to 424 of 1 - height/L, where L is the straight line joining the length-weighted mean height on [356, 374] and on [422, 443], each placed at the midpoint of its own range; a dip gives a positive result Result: 7.2 mm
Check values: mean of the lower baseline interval 4.81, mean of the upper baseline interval 4.86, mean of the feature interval 4.16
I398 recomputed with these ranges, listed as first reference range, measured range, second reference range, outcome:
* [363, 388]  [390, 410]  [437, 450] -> 5.25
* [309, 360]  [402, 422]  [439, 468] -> 4.73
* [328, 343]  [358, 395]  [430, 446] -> 3.38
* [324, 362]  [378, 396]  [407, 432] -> 0.10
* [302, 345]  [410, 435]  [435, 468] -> 0.46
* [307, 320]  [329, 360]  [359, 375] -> -3.64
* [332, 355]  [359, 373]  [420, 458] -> 1.02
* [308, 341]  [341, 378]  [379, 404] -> -1.43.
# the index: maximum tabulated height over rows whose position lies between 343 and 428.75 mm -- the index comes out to 5.229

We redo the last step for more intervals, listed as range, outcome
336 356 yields 5.642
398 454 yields 4.973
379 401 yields 4.94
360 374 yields 5.088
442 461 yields 4.678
